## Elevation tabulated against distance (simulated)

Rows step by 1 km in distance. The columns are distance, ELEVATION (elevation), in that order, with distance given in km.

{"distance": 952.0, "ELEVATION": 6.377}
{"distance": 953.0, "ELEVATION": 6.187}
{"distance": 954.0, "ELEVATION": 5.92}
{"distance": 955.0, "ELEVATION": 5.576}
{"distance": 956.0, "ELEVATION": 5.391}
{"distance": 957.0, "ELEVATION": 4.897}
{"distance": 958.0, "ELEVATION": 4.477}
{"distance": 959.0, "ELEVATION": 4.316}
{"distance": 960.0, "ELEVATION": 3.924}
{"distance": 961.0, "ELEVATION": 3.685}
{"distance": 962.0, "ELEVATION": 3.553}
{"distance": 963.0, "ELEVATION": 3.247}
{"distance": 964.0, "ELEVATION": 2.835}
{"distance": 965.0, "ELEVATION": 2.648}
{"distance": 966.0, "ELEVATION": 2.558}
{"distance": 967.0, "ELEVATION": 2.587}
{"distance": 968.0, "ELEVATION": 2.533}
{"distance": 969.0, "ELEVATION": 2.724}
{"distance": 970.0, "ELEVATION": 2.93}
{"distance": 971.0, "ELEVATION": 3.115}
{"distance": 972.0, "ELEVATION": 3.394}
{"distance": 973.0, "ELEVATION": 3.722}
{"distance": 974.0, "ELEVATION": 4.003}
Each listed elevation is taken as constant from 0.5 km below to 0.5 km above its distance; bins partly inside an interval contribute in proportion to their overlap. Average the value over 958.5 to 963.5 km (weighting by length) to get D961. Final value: 3.74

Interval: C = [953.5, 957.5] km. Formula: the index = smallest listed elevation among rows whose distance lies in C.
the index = 4.897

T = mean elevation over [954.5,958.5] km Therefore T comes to 5.09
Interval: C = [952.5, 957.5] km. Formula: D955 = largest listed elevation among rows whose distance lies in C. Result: 6.187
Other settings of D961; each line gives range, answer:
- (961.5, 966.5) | 2.97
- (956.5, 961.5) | 4.26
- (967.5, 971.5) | 2.83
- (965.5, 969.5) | 2.6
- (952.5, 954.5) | 6.05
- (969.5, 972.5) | 3.15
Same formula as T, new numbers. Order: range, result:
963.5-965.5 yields 2.74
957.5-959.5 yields 4.4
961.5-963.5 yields 3.4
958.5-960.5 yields 4.12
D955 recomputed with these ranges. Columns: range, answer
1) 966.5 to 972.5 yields 3.394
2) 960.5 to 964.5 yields 3.685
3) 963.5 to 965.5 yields 2.835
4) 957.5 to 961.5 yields 4.477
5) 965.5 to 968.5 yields 2.587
